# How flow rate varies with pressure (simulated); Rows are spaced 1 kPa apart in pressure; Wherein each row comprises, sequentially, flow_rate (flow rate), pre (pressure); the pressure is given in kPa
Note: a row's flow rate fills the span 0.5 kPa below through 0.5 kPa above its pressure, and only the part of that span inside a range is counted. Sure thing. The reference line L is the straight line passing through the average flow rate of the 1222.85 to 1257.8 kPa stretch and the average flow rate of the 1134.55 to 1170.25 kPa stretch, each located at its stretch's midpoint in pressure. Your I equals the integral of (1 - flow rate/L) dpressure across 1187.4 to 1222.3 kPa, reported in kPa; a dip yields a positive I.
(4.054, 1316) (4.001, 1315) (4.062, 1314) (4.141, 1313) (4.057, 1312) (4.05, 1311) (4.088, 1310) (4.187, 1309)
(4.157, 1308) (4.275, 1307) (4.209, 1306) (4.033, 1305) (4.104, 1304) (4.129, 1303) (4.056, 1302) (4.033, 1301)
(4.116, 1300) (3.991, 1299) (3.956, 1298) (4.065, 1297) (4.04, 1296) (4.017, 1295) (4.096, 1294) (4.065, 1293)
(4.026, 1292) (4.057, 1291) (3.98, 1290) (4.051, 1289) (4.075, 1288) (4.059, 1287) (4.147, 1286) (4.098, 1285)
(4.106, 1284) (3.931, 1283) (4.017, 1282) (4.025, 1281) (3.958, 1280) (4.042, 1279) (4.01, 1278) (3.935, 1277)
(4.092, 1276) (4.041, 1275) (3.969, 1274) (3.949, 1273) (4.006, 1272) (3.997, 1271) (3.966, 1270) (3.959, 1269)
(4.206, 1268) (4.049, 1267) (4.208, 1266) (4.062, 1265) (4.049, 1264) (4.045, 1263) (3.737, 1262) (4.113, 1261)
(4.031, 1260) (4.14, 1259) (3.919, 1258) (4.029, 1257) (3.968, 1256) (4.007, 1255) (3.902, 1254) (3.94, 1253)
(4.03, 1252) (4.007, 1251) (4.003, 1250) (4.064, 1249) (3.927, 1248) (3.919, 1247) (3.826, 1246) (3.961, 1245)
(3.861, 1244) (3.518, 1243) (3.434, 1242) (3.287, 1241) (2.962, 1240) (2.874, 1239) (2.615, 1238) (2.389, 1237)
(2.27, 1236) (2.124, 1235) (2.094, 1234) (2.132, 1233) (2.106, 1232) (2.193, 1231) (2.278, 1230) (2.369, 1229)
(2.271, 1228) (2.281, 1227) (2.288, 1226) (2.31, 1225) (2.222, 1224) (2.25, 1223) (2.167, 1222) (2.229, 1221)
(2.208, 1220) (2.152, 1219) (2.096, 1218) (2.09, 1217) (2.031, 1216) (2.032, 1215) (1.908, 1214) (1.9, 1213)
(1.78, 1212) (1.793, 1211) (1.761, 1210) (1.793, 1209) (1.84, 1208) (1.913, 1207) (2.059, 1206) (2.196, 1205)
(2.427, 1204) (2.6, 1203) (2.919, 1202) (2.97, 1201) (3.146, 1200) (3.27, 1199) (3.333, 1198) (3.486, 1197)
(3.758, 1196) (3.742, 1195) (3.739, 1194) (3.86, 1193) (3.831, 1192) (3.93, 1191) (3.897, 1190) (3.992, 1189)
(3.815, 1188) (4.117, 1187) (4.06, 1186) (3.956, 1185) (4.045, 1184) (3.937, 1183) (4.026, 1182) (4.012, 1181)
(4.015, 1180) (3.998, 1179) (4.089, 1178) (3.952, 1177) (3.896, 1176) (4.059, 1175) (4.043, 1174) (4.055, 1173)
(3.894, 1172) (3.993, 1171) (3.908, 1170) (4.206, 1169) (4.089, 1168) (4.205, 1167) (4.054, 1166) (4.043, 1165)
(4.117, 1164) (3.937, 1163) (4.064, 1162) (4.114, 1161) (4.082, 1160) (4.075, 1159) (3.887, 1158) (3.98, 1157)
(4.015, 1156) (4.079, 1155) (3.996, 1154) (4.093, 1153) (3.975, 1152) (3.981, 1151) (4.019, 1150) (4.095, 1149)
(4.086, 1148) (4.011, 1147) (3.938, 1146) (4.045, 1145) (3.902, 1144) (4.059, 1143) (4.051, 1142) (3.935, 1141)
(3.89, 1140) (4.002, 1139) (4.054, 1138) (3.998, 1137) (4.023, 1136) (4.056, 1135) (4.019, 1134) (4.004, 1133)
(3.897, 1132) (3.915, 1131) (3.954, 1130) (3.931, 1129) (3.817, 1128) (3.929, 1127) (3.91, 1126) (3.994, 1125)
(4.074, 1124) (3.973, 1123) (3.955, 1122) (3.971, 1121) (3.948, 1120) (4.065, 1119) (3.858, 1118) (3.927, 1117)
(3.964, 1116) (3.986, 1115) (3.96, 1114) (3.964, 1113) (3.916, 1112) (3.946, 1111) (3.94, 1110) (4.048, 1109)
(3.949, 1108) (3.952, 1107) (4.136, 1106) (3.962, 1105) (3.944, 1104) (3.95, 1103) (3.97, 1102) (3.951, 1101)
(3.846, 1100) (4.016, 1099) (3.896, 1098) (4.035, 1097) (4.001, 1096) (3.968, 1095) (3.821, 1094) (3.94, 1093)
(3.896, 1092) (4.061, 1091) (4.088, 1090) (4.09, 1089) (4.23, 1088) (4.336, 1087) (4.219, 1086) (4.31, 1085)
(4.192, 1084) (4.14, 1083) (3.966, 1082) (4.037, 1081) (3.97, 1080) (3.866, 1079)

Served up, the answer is 7.8 kPa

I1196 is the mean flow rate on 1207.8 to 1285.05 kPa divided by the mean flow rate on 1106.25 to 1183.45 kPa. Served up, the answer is 0.80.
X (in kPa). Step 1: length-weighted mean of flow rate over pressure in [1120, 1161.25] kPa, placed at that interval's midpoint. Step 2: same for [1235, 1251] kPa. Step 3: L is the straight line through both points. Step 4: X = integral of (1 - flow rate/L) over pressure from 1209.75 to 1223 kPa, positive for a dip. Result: 5.65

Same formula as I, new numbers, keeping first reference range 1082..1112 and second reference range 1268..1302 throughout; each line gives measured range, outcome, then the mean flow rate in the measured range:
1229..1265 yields 5.5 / 3.42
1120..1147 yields 0.4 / 3.97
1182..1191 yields 0.1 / 3.98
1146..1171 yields -0.1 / 4.04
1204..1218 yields 7.2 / 1.95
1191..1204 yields 2.1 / 3.37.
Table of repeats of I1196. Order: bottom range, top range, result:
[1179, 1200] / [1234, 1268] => 0.96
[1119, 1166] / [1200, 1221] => 0.54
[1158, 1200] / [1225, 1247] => 0.70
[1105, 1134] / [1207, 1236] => 0.53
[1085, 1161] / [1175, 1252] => 0.75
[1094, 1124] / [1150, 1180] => 1.02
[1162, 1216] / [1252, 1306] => 1.19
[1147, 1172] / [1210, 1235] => 0.53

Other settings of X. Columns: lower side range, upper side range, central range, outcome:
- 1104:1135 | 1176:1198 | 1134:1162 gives -0.6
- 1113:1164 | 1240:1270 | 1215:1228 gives 5.8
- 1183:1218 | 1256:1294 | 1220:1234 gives 4.6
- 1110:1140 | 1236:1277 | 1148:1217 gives 7.0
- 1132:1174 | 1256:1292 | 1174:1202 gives 1.6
